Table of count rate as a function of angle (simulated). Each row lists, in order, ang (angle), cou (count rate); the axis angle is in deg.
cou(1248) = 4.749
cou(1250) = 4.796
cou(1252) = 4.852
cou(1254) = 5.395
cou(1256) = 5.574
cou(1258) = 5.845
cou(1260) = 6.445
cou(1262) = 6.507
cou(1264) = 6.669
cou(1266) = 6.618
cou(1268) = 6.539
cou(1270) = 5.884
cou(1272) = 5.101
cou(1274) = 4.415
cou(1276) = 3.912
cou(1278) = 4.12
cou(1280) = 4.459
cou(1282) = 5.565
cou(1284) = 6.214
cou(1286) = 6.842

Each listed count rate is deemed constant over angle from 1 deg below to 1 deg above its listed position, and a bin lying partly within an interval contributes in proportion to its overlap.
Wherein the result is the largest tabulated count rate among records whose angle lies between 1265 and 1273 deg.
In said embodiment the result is 6.618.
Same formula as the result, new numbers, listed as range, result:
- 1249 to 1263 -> 6.507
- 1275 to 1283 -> 5.565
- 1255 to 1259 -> 5.845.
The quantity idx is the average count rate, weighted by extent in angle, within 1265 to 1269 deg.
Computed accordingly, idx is 6.58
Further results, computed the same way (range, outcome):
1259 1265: 6.54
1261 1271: 6.44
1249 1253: 4.82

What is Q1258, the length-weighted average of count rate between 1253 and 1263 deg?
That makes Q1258 5.95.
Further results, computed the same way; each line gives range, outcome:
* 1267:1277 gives 5.17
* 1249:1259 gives 5.29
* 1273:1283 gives 4.49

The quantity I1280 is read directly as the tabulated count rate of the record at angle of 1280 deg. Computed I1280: 4.459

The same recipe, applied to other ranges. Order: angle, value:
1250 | 4.796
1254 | 5.395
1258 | 5.845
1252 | 4.852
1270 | 5.884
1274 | 4.415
